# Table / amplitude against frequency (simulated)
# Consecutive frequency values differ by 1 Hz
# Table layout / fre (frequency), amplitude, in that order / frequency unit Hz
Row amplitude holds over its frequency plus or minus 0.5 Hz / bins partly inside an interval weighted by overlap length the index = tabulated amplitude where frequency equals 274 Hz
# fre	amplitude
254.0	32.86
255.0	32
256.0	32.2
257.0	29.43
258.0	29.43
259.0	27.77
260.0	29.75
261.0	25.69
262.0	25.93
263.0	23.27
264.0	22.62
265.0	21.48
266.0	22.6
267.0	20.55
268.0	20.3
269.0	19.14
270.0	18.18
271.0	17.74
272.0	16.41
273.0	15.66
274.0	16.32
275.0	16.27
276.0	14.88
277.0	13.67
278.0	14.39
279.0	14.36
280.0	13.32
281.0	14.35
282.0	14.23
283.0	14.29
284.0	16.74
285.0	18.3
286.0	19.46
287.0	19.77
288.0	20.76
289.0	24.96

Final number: 16.32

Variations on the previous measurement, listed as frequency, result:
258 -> 29.43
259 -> 27.77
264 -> 22.62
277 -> 13.67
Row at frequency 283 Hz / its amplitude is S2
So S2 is 14.29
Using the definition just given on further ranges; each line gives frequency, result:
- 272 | 16.41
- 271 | 17.74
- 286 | 19.46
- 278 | 14.39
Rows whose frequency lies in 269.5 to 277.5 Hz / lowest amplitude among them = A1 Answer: 13.67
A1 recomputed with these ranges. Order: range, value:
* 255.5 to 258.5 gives 29.43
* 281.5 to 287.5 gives 14.23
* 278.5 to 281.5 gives 13.32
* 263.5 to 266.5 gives 21.48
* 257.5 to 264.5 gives 22.62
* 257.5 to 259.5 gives 27.77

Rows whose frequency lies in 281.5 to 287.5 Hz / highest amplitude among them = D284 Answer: 19.77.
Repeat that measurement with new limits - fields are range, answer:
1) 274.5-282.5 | 16.27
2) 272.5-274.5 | 16.32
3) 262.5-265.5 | 23.27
